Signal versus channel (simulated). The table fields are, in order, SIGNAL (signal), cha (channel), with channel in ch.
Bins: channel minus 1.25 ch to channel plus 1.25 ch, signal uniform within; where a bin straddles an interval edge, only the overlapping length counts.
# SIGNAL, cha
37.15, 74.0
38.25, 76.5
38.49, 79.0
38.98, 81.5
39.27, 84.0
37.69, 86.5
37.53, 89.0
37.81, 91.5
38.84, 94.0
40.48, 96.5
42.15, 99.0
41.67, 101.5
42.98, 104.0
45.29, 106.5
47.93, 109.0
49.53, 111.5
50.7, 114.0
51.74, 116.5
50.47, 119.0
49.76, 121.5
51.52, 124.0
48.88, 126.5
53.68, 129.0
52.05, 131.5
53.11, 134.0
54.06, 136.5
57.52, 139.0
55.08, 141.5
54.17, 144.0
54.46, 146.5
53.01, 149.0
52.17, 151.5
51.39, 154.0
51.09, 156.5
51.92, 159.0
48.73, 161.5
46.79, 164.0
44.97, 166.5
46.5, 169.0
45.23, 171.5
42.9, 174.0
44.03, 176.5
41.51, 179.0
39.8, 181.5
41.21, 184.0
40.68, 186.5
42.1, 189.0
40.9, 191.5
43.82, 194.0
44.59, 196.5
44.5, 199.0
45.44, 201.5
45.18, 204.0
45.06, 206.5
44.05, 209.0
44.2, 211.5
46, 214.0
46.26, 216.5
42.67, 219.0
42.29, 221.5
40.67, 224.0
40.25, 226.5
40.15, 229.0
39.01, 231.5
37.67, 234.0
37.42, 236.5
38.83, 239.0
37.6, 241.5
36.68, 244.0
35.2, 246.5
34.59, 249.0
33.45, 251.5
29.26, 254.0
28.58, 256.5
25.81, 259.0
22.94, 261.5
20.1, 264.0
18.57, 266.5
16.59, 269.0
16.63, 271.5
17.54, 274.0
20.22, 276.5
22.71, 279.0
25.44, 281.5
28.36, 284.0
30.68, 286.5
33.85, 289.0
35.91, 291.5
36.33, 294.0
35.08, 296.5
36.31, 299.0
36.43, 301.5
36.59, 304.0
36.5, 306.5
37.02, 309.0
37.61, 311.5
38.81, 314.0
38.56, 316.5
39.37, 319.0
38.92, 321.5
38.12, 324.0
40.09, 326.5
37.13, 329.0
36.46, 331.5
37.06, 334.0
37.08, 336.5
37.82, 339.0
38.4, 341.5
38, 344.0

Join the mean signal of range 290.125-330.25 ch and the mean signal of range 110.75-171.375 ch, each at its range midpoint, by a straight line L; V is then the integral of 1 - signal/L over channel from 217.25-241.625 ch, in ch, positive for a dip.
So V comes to 2.3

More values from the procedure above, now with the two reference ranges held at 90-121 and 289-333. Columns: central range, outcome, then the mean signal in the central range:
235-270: 8.60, 29.8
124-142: -3.81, 53.3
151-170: -2.72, 49.1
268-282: 6.89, 19.6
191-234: -2.23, 43.1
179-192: 0.31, 41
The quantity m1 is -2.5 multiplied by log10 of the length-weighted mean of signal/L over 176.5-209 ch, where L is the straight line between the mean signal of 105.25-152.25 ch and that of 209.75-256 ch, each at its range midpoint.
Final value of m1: 0.02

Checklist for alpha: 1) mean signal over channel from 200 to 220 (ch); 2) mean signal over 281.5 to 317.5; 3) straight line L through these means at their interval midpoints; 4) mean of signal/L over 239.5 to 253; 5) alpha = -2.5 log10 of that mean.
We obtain 0.15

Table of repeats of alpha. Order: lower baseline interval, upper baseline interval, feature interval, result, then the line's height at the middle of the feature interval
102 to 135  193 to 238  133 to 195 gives -0.03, 46.4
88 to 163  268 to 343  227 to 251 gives 0.05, 39.1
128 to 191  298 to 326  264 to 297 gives 0.48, 40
